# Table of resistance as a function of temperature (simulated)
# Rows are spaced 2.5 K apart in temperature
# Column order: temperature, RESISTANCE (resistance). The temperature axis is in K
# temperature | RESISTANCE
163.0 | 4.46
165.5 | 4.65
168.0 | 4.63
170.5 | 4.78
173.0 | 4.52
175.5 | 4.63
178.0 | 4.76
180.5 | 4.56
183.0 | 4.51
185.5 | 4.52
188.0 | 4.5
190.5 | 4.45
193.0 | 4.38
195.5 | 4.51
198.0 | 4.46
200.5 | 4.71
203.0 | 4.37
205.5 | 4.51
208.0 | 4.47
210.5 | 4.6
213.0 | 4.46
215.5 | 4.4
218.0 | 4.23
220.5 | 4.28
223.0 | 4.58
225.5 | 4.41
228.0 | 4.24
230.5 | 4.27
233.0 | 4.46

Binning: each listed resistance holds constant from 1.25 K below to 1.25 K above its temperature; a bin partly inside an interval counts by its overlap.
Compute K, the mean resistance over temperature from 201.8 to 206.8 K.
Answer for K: 4.44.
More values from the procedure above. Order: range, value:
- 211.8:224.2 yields 4.39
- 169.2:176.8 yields 4.64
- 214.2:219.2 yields 4.32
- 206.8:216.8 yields 4.48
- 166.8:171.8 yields 4.7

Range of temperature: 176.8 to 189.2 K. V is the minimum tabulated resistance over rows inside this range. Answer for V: 4.5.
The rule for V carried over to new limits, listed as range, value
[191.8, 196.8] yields 4.38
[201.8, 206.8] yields 4.37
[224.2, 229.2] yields 4.24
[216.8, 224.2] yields 4.23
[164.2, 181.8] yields 4.52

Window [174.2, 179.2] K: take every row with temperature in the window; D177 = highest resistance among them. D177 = 4.76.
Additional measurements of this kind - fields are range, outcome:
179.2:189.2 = 4.56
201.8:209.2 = 4.51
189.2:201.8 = 4.71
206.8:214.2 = 4.6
